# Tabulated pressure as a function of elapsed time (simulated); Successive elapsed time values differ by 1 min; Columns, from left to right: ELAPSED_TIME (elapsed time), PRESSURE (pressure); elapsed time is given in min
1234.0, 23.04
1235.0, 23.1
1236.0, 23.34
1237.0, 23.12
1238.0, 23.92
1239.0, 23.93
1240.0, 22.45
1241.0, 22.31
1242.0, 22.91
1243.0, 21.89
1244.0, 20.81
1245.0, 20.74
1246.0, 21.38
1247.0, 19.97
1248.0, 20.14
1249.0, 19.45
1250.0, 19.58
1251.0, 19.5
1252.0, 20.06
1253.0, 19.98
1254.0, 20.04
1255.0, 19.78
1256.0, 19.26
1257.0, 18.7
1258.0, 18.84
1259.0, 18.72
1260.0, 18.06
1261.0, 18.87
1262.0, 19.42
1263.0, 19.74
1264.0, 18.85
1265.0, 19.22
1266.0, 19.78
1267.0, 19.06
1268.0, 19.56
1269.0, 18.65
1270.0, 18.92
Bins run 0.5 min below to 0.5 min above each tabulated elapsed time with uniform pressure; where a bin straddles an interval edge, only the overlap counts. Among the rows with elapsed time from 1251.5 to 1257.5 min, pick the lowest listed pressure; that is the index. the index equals 18.7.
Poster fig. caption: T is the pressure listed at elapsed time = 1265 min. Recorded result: 19.22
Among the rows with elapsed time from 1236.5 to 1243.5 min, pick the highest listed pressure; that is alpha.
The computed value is 23.93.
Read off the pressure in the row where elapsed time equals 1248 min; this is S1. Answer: 20.14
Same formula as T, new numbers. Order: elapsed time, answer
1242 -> 22.91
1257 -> 18.7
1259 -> 18.72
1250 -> 19.58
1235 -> 23.1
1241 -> 22.31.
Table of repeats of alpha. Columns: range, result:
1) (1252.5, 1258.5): 20.04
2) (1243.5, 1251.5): 21.38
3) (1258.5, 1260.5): 18.72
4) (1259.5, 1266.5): 19.78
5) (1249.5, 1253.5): 20.06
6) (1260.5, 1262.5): 19.42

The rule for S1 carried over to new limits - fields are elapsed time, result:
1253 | 19.98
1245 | 20.74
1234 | 23.04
